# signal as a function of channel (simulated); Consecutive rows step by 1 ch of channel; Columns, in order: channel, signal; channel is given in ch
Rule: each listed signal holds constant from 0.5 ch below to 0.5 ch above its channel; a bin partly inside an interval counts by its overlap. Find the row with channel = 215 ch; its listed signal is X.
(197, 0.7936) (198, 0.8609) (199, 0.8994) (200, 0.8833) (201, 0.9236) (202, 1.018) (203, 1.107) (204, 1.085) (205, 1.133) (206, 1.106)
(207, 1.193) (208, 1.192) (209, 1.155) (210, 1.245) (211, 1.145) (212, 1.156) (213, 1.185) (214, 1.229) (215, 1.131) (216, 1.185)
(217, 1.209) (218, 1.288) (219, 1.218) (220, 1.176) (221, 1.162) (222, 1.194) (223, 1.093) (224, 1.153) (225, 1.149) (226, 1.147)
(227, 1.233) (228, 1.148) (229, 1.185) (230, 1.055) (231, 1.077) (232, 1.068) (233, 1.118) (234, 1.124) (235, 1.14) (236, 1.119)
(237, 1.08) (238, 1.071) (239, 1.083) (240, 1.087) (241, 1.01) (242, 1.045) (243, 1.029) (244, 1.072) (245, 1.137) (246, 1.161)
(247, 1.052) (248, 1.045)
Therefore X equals 1.131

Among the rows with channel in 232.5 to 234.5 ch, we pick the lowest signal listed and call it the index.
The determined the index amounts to 1.118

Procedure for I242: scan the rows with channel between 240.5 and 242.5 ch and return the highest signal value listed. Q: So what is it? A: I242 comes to 1.045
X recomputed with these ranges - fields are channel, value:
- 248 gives 1.045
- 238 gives 1.071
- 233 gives 1.118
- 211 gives 1.145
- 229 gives 1.185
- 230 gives 1.055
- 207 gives 1.193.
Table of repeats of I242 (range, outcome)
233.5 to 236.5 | 1.14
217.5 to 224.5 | 1.288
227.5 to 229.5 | 1.185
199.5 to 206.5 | 1.133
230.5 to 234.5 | 1.124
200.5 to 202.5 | 1.018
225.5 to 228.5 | 1.233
